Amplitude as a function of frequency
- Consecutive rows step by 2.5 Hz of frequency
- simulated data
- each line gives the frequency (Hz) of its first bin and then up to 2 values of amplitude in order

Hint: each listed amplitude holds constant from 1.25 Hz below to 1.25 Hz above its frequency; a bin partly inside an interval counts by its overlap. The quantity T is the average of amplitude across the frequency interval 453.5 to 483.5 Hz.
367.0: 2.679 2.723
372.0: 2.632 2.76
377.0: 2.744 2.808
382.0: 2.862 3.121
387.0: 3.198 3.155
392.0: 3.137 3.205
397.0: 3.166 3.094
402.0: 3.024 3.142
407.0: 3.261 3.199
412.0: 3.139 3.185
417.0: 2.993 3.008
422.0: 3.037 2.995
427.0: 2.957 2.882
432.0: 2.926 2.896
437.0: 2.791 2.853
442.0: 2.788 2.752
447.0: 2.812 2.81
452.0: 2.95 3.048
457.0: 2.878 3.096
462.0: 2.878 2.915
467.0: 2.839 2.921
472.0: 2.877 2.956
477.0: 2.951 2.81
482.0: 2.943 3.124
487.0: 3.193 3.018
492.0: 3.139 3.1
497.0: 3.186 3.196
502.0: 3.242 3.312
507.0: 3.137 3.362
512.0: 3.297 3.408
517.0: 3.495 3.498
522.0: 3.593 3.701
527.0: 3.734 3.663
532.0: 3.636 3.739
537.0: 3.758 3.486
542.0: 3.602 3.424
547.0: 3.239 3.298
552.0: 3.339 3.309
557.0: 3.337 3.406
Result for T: 2.93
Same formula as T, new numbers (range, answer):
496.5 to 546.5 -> 3.47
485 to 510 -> 3.18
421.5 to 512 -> 2.99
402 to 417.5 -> 3.15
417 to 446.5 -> 2.9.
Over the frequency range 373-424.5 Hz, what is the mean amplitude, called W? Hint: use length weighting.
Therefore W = 3.06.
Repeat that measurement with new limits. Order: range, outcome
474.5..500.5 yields 3.06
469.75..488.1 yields 2.97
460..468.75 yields 2.9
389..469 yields 2.99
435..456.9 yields 2.85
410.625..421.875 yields 3.08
